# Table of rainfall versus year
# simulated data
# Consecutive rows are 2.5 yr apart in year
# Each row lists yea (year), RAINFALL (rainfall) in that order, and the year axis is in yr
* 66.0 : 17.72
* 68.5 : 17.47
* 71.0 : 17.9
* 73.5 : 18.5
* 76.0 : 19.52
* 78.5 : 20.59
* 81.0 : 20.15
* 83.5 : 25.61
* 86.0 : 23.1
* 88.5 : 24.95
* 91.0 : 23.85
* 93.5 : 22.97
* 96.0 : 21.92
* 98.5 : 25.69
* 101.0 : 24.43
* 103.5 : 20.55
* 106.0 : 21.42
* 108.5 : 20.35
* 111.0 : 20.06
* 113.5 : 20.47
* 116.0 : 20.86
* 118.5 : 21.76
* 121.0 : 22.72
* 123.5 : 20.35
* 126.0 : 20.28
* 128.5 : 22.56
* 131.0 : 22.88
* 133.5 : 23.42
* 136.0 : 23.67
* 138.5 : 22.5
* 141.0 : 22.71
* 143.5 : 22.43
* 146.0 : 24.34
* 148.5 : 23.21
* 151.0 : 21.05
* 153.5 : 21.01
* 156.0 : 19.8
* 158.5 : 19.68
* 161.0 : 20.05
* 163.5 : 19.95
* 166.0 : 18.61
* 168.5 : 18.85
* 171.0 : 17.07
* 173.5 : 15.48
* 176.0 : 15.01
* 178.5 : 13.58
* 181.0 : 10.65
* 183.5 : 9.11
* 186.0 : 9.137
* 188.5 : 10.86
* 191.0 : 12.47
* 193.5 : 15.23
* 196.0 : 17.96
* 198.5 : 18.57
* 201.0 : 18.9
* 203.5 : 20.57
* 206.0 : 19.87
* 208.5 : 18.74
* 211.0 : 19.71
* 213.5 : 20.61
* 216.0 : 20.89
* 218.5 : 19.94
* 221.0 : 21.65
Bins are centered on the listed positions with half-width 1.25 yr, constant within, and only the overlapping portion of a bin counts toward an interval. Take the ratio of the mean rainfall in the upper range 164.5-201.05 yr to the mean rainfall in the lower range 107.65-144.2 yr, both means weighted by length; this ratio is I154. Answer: 0.7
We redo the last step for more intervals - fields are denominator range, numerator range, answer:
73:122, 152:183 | 0.79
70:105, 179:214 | 0.71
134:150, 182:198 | 0.55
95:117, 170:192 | 0.58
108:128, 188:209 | 0.82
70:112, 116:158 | 1.01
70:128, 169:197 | 0.62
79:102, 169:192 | 0.54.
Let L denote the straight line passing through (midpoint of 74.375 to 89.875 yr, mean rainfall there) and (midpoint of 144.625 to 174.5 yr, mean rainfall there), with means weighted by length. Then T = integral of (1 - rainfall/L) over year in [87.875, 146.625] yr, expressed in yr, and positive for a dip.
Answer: -3.1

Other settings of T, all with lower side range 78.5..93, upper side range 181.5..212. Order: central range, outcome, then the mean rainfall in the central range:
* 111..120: 0.13 yr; 20.9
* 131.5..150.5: -3.47 yr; 23.1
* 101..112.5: 0.44 yr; 21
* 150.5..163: -1.21 yr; 20.3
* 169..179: 0.94 yr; 15.7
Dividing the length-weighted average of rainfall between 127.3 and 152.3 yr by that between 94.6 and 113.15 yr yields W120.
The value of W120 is 1.04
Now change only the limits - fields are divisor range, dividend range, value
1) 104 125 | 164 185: 0.71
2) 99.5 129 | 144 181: 0.89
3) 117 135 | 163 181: 0.74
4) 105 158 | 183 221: 0.79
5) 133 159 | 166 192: 0.61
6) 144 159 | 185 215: 0.78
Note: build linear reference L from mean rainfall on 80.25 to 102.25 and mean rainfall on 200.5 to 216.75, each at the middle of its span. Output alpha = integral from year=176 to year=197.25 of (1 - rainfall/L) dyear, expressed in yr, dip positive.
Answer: 8.33 yr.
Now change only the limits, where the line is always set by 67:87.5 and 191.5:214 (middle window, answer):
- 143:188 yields 3.9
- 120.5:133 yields -1.3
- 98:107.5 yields -1.3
